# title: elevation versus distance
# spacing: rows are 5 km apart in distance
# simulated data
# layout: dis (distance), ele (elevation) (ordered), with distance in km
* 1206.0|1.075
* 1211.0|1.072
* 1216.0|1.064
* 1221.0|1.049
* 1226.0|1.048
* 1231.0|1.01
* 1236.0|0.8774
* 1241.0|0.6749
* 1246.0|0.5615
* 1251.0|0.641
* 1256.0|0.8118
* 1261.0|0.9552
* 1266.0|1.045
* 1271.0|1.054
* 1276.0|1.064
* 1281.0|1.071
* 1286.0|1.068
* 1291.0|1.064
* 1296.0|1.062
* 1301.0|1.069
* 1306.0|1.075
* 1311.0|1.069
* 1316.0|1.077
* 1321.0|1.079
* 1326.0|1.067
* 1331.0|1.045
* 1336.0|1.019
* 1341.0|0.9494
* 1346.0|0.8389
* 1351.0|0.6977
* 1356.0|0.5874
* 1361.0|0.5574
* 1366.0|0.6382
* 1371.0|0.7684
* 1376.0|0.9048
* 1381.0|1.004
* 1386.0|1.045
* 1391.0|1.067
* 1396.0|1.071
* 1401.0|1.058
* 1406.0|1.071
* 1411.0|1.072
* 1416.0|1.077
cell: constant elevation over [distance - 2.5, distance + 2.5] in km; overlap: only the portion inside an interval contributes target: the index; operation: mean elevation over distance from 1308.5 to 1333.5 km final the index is 1.07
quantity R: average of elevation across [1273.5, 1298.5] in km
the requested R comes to 1.07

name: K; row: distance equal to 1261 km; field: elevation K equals 0.9552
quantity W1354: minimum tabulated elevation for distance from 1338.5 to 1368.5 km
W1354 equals 0.5574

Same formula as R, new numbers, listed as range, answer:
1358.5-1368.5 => 0.598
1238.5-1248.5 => 0.618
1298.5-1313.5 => 1.07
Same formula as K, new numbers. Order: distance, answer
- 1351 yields 0.6977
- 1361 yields 0.5574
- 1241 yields 0.6749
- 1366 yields 0.6382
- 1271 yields 1.054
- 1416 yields 1.077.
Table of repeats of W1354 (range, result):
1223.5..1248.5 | 0.5615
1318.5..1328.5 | 1.067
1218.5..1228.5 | 1.048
